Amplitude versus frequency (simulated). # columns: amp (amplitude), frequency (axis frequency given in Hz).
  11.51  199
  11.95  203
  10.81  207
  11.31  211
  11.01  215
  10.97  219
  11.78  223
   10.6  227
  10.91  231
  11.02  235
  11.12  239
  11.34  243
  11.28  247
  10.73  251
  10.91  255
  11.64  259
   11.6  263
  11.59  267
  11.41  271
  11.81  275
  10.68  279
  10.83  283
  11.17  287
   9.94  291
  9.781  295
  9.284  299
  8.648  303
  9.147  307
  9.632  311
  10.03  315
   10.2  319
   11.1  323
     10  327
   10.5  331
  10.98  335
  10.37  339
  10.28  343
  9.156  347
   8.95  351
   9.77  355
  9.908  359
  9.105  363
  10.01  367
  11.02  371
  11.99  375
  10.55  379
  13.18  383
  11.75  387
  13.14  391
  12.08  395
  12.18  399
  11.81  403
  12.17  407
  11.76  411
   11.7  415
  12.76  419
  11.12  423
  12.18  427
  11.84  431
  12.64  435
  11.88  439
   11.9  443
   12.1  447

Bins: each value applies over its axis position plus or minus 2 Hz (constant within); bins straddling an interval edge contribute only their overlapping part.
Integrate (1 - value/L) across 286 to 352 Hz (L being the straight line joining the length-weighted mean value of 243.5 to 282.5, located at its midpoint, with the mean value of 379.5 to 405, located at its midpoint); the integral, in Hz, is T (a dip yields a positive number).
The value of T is 9.9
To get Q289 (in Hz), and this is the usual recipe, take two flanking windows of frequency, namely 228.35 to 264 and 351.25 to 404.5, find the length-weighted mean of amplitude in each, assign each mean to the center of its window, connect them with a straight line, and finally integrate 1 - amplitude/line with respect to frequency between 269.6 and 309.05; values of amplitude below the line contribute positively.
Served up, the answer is 3.2 Hz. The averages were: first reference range 11.1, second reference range 11.2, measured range 10.3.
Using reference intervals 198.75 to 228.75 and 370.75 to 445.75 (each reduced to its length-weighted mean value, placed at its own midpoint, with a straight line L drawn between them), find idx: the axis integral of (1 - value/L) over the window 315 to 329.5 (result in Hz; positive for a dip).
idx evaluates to 1.60 Hz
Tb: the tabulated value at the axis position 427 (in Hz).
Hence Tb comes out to 12.18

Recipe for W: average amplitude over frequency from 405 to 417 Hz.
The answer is 11.9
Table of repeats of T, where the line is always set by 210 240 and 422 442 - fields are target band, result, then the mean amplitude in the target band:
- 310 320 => 1.3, 9.96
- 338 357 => 3.2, 9.67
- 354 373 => 2.8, 9.97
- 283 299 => 1.6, 10.2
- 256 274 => -0.5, 11.5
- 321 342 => 1.8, 10.6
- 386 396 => -0.5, 12.4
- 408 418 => 0.0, 11.9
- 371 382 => 0.3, 11.4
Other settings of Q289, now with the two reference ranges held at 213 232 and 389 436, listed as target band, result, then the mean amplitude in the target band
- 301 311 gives 2.15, 9.04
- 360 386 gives 2.03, 11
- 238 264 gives -0.01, 11.2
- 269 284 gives 0.20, 11.2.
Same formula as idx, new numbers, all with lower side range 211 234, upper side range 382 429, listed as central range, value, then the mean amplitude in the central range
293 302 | 1.6 Hz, 9.43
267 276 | -0.2 Hz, 11.6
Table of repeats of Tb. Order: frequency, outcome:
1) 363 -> 9.105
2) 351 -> 8.95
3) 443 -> 11.9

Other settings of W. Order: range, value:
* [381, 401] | 12.5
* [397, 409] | 12.1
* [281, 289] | 11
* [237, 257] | 11.1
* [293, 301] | 9.53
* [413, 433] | 11.9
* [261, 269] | 11.6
